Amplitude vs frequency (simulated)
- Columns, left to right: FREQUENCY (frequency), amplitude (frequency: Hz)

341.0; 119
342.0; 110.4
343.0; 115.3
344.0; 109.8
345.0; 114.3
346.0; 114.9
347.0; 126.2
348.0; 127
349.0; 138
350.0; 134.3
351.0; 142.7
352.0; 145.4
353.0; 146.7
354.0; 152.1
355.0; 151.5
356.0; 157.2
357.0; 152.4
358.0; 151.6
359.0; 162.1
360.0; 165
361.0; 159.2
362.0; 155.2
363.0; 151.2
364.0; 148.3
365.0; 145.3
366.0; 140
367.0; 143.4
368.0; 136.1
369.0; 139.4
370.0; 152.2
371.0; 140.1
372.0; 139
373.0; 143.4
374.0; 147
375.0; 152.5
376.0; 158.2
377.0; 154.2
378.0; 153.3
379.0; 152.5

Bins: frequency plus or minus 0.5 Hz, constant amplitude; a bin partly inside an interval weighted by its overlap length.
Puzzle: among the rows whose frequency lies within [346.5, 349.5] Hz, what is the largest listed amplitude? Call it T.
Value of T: 138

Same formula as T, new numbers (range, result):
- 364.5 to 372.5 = 152.2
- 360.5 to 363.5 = 159.2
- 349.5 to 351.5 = 142.7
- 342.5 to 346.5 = 115.3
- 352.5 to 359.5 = 162.1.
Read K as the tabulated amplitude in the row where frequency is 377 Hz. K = 154.2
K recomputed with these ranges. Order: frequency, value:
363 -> 151.2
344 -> 109.8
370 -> 152.2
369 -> 139.4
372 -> 139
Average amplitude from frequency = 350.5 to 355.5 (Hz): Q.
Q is 148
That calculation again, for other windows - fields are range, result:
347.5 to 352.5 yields 137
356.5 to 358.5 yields 152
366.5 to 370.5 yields 143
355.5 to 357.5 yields 155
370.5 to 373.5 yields 141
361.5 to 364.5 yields 152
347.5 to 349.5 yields 132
